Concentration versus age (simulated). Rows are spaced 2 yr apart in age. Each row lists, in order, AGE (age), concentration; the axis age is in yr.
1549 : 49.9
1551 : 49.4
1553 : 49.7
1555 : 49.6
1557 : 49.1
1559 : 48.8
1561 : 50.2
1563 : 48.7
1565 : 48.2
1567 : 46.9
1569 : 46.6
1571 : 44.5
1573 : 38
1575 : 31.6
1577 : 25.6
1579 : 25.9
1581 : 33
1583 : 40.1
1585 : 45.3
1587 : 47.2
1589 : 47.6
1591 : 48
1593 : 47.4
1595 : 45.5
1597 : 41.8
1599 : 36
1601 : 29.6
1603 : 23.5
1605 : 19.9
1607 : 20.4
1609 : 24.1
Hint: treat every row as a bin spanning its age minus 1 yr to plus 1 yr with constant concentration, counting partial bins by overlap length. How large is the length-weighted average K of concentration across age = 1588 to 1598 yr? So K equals 46.1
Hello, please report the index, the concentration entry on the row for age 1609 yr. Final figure 24.1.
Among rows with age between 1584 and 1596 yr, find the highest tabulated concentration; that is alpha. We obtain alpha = 48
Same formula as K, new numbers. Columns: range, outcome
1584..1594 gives 47.1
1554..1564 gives 49.3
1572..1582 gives 30.8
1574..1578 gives 28.6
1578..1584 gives 33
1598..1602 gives 32.8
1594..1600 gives 41.1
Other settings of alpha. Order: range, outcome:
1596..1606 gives 41.8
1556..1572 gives 50.2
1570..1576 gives 44.5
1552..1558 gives 49.7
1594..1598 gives 45.5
